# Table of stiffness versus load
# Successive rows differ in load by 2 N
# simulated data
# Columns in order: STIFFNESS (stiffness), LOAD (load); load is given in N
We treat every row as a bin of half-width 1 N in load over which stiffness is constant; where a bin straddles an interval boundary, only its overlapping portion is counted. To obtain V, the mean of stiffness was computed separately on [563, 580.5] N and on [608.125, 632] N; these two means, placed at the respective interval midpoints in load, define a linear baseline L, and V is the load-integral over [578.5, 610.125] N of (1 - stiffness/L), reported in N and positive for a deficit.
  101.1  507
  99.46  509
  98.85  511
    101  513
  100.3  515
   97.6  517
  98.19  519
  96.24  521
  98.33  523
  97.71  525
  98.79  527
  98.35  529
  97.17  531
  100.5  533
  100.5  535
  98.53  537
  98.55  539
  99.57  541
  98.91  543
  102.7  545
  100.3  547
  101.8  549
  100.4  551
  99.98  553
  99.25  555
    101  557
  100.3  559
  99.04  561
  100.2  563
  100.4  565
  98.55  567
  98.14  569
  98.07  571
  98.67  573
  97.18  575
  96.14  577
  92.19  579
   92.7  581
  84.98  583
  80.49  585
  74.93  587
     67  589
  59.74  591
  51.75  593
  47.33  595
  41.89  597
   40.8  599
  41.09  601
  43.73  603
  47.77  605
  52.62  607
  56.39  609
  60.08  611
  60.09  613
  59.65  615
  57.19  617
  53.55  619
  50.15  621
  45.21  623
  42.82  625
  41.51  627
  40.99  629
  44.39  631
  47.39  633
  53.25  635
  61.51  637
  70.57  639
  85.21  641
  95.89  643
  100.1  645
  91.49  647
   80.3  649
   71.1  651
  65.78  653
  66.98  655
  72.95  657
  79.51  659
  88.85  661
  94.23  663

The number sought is 6.7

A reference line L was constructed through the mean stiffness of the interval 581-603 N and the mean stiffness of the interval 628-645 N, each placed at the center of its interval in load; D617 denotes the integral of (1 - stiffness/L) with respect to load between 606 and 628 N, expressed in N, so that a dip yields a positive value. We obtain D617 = 3.4 N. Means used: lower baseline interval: 59.8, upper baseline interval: 64.6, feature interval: 52.7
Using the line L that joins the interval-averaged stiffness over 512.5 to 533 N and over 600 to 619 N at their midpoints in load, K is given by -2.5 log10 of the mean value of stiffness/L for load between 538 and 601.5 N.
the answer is -0.16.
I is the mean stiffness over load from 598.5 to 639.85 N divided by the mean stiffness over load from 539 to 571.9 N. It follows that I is 0.5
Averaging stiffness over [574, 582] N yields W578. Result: 94.6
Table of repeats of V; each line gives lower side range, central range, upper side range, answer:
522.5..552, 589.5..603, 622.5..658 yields 5.50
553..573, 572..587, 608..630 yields -0.91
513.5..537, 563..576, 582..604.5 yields -4.87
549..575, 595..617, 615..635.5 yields 4.23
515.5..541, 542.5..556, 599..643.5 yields -1.84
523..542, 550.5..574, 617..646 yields -3.40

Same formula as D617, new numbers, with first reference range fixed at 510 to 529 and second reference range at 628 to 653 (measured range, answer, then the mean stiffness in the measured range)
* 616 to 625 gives 2.9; 50.6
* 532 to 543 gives -0.6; 99.5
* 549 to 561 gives -1.3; 100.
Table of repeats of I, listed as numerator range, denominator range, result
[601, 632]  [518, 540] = 0.51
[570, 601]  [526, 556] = 0.74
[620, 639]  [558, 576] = 0.49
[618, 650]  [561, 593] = 0.71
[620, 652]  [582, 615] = 1.12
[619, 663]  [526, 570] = 0.67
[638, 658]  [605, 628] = 1.53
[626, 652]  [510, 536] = 0.69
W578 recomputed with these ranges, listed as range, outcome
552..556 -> 99.6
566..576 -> 98.1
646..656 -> 75.1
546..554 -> 101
